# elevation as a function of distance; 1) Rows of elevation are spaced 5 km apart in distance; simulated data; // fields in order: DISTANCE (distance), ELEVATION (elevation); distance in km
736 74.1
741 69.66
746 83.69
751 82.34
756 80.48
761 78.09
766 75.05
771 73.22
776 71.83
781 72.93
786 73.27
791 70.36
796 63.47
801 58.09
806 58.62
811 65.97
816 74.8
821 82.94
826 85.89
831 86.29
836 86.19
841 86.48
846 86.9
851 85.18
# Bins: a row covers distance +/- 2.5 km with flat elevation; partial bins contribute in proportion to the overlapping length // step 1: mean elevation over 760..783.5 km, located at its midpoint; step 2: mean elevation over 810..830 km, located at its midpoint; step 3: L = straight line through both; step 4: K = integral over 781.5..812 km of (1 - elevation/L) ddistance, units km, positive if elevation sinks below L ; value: 4.4 km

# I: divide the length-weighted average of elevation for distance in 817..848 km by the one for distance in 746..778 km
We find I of 1.10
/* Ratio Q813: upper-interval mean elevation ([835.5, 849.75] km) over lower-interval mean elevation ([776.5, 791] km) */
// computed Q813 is 1.19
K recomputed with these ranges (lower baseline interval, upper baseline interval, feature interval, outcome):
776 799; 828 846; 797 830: 3.1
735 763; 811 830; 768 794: 2.2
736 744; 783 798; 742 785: -3.7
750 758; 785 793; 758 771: 0.4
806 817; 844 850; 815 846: -2.9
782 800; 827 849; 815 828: -0.3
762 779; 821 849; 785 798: 1.5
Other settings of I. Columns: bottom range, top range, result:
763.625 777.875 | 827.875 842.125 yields 1.18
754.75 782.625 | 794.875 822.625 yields 0.89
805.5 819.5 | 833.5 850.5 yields 1.26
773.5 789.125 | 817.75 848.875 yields 1.18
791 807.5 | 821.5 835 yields 1.39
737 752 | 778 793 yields 0.93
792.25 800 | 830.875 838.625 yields 1.36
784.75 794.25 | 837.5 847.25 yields 1.22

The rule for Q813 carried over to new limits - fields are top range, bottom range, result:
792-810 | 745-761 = 0.75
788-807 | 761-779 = 0.85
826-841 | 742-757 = 1.06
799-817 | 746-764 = 0.79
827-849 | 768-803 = 1.25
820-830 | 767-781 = 1.17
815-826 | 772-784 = 1.12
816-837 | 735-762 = 1.07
